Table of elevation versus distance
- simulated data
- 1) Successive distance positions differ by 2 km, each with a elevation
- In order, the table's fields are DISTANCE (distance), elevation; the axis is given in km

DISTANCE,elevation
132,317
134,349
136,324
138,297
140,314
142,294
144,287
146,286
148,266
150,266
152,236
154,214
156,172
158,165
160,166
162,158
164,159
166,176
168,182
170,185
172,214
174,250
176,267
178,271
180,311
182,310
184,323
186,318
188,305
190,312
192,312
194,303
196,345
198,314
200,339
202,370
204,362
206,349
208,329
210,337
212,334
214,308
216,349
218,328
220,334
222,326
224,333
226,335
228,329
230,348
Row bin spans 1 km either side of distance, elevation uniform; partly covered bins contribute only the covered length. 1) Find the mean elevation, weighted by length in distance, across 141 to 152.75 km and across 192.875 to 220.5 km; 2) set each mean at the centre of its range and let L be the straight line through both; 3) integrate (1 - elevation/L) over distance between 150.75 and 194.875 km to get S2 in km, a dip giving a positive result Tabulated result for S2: 8.9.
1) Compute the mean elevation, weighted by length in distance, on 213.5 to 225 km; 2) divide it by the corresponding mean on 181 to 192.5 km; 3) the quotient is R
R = 1.05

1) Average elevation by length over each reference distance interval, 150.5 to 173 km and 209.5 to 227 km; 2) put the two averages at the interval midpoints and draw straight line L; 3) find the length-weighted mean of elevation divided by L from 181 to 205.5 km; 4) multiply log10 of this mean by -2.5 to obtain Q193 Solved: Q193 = -0.22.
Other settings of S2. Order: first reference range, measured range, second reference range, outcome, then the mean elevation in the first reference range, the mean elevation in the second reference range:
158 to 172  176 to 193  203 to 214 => -4.0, 174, 339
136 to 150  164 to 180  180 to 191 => 4.4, 291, 313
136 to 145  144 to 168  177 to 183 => 7.3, 301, 297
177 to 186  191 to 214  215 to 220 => -0.7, 305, 338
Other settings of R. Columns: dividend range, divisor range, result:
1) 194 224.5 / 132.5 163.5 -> 1.33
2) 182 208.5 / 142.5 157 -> 1.32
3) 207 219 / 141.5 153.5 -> 1.23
